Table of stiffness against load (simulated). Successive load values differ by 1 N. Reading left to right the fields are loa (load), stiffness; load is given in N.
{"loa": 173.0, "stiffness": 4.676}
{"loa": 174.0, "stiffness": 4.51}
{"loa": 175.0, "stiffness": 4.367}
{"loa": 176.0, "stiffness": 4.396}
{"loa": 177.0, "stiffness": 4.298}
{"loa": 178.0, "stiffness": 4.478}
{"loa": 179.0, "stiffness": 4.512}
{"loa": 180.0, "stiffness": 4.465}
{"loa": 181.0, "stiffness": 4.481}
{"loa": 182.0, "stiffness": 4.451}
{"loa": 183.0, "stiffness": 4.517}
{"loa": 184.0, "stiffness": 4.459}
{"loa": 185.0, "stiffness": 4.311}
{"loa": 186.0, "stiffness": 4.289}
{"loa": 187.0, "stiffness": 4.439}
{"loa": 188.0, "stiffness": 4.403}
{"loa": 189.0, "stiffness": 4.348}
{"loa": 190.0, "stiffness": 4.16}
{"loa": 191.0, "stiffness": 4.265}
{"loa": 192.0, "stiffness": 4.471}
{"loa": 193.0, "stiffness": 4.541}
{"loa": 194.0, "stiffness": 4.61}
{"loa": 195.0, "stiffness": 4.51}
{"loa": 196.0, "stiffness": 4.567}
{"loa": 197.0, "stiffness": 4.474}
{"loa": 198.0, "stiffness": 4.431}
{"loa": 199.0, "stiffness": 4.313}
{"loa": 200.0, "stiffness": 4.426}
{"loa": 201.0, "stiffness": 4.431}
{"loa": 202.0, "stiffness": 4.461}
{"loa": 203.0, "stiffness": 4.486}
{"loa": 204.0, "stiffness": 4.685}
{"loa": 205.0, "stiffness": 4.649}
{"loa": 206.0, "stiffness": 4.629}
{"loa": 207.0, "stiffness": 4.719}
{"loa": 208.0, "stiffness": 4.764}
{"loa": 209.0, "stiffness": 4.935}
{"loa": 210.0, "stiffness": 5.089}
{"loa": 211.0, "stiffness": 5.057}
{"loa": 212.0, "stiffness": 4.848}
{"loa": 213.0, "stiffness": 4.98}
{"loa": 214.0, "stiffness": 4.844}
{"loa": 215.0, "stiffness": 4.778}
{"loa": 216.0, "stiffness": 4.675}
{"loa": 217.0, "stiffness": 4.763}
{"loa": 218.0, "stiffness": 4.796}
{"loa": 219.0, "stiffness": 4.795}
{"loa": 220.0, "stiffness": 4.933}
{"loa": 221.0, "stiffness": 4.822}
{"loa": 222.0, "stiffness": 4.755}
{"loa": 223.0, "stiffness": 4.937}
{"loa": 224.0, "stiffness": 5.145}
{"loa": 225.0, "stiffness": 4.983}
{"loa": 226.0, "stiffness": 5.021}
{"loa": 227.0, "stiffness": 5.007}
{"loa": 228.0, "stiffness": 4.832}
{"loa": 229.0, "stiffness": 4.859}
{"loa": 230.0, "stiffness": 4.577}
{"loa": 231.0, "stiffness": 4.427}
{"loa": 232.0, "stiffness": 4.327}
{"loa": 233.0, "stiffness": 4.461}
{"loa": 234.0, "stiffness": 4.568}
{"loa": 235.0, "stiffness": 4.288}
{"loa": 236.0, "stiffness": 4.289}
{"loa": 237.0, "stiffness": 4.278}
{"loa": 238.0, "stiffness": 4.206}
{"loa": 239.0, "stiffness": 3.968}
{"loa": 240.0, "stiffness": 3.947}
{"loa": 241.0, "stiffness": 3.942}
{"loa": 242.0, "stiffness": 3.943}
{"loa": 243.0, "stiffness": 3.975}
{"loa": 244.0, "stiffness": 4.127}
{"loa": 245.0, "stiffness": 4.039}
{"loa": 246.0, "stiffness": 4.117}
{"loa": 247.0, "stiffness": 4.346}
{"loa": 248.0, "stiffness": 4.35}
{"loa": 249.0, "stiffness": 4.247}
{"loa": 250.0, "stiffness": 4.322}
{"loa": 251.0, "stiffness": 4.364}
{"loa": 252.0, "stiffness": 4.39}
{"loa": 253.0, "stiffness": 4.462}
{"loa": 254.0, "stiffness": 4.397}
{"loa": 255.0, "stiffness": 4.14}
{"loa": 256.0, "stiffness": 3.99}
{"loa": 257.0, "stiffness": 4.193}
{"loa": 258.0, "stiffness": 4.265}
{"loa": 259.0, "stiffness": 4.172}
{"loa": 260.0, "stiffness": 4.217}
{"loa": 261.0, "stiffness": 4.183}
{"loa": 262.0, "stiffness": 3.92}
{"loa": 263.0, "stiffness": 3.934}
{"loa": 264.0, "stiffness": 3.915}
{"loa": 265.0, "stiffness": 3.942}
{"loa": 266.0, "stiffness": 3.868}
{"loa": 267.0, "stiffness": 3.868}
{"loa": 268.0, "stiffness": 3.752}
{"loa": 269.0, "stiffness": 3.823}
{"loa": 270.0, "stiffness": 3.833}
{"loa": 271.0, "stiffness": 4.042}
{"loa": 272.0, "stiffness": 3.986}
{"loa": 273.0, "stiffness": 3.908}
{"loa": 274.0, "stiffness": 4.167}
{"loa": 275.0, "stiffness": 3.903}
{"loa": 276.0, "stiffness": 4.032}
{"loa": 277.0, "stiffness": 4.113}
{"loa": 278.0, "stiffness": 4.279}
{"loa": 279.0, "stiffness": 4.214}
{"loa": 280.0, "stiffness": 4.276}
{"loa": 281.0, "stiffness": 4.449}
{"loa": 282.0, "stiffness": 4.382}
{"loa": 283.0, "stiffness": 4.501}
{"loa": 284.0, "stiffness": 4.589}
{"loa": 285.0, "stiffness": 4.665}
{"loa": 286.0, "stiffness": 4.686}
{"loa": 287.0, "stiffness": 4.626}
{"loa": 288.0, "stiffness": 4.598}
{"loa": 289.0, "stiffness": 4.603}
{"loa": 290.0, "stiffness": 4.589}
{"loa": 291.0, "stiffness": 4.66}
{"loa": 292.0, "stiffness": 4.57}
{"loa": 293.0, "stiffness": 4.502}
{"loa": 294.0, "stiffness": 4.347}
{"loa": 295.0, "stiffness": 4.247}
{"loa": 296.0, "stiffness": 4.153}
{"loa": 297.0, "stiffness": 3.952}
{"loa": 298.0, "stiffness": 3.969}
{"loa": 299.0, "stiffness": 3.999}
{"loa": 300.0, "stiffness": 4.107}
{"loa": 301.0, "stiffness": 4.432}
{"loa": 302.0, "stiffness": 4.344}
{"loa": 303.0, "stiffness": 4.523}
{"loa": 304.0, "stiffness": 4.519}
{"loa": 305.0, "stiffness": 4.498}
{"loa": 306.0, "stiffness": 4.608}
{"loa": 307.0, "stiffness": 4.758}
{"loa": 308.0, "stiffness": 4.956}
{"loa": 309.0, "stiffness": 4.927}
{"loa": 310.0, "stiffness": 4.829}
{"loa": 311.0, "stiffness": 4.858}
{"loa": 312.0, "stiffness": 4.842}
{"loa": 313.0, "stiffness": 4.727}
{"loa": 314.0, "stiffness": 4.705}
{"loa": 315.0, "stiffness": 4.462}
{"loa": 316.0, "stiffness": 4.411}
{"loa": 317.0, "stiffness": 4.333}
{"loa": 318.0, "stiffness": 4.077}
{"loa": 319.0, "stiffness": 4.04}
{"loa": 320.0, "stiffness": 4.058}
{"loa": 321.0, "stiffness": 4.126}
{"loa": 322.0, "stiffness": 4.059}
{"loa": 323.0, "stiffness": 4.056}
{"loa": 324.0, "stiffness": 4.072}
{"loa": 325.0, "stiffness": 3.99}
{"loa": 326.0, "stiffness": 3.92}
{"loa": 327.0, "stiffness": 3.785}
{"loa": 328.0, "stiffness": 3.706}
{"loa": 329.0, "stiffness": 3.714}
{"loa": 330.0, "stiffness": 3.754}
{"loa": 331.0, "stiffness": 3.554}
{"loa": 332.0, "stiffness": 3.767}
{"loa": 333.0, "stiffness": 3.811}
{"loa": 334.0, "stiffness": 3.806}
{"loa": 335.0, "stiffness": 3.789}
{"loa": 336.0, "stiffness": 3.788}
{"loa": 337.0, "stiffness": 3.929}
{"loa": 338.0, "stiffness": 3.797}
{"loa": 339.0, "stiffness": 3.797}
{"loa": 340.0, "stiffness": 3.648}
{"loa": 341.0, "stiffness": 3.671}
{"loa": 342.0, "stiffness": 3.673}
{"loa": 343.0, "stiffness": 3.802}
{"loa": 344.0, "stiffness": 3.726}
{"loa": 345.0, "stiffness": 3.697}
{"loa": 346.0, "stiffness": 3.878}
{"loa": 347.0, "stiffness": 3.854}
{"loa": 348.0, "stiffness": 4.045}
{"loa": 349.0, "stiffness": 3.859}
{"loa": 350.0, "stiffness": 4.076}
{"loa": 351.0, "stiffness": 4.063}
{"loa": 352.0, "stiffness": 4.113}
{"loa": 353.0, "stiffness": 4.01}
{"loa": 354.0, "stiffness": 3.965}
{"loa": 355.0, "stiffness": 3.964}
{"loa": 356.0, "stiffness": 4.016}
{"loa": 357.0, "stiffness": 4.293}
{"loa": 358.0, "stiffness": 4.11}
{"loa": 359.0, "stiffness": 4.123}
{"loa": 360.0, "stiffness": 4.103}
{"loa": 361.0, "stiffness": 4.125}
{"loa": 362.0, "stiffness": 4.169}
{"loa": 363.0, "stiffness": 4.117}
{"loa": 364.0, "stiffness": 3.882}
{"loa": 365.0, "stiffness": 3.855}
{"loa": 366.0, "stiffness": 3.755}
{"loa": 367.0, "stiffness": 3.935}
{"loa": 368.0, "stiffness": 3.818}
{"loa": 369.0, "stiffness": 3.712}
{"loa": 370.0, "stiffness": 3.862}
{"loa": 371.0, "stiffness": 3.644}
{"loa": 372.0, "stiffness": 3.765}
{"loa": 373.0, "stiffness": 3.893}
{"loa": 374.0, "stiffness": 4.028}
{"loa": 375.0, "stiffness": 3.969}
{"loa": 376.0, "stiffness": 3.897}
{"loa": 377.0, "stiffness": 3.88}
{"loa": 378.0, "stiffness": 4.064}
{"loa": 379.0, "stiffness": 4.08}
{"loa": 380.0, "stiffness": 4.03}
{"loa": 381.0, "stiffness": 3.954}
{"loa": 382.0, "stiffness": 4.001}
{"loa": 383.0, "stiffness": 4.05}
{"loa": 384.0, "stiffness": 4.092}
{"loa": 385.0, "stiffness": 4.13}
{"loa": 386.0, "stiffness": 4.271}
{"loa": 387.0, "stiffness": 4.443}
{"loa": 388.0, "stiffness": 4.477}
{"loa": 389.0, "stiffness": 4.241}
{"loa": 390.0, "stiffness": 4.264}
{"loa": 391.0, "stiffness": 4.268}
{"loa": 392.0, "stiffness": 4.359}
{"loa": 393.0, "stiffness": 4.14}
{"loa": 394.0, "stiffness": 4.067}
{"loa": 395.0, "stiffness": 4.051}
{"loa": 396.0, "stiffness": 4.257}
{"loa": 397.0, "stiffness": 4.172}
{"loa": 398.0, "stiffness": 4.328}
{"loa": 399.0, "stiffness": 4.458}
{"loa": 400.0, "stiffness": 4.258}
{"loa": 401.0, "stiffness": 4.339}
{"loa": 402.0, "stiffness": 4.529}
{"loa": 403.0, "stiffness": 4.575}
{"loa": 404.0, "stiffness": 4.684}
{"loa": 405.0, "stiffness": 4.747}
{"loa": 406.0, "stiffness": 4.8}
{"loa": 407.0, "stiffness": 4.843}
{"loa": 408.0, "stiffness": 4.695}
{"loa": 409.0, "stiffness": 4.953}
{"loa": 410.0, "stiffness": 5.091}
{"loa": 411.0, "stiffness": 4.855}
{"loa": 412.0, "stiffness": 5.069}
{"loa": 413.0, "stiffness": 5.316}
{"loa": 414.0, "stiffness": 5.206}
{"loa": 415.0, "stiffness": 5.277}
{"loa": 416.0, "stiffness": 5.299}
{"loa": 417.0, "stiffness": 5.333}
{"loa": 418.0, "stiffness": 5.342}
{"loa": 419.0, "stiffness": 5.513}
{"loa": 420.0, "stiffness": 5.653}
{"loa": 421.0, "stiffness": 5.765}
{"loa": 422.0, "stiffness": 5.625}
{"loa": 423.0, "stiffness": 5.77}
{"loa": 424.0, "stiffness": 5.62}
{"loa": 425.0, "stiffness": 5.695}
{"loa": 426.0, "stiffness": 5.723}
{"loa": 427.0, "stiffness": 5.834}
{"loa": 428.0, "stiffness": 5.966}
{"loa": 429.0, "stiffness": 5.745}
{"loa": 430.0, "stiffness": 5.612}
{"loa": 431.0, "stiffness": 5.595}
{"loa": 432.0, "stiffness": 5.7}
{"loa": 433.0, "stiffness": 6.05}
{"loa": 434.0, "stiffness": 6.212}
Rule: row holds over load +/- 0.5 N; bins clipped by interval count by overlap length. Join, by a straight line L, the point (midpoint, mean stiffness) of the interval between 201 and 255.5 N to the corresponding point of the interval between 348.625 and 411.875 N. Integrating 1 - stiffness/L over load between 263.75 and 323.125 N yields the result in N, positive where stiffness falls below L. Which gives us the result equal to 0.9 N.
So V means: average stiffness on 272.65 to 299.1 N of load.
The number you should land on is 4.34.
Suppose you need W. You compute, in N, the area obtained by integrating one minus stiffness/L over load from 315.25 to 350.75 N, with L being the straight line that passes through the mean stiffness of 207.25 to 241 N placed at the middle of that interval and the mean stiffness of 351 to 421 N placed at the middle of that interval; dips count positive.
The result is 4.5 N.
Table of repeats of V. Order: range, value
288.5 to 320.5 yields 4.46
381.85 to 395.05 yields 4.21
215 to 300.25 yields 4.33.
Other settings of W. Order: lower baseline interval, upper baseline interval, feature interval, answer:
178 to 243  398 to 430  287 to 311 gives 1.75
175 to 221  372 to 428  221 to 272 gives 3.50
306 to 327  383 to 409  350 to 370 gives 1.76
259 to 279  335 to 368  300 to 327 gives -3.08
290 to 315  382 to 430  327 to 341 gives 2.59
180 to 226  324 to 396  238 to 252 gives 0.98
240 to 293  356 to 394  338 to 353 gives 0.87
